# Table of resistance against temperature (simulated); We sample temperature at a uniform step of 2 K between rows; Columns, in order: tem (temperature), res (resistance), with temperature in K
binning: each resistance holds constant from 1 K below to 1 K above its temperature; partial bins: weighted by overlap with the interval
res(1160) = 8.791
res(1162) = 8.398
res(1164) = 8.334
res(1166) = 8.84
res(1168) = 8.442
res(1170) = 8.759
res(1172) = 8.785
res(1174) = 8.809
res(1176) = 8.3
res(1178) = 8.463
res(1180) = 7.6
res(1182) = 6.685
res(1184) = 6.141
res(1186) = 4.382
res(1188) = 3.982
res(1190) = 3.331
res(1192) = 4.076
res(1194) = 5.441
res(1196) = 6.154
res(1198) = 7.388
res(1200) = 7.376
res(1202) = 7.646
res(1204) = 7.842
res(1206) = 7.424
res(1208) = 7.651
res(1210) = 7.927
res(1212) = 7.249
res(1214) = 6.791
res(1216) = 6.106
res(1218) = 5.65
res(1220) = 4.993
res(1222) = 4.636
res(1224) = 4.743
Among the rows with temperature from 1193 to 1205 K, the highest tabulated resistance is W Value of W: 7.842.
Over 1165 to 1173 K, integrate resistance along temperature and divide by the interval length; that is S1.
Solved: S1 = 8.71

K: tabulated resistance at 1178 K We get 8.463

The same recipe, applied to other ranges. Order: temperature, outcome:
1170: 8.759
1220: 4.993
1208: 7.651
